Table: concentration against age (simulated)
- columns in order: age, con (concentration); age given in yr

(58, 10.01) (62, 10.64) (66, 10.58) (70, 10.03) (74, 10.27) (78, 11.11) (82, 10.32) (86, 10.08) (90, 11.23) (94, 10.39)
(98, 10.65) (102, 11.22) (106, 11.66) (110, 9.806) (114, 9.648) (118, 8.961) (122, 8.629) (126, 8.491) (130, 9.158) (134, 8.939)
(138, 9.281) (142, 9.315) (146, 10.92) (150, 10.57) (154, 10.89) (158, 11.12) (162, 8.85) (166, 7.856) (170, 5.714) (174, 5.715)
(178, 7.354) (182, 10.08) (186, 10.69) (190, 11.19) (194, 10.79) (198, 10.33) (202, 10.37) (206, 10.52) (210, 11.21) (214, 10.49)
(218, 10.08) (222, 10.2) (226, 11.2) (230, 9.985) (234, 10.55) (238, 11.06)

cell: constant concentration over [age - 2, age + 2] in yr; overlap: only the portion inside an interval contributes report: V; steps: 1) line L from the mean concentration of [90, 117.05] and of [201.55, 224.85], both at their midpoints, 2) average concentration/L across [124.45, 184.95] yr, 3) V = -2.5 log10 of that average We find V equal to 0.17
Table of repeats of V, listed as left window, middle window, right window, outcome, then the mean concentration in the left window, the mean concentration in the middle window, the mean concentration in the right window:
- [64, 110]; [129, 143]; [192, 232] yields 0.16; 10.6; 9.16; 10.5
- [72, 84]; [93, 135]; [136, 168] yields 0.05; 10.6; 9.78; 9.85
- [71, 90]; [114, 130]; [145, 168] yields 0.15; 10.5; 8.87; 10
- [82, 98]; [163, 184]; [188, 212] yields 0.40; 10.5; 7.42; 10.7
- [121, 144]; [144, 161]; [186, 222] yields -0.14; 8.98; 10.8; 10.6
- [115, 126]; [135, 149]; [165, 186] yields -0.18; 8.82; 9.83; 7.64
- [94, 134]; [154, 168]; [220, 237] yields 0.06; 9.79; 9.51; 10.5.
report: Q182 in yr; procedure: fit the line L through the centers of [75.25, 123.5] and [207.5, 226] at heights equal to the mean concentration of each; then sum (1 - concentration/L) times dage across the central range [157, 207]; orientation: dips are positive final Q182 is 6.1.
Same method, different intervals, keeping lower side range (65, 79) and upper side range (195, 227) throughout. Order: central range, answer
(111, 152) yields 4.2 yr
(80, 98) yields -0.1 yr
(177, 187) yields 1.0 yr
